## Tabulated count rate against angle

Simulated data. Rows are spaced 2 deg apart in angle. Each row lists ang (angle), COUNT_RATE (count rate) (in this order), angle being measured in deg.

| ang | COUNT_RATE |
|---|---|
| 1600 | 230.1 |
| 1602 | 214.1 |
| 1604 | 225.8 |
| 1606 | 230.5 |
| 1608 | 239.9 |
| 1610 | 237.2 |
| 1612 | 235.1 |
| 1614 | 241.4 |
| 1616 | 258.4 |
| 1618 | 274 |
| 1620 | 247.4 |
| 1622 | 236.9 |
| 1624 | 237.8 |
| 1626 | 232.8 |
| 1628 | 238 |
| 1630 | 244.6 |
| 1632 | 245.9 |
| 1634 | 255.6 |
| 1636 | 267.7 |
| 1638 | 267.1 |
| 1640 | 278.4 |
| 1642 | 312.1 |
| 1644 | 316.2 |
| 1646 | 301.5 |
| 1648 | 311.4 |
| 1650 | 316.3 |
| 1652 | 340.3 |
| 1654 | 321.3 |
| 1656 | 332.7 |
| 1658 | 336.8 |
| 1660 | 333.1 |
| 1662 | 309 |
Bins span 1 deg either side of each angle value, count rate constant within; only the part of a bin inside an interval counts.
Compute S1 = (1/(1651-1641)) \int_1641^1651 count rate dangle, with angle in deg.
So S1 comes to 312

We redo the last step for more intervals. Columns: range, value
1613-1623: 252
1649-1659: 329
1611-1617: 245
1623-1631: 238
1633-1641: 267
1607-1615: 238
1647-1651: 314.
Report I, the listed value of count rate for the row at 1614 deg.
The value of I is 241.4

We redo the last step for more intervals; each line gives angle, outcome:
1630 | 244.6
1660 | 333.1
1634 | 255.6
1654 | 321.3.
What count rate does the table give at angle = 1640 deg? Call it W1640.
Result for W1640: 278.4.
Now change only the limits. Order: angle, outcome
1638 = 267.1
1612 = 235.1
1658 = 336.8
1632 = 245.9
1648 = 311.4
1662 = 309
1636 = 267.7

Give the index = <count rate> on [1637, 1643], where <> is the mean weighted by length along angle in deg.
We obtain 286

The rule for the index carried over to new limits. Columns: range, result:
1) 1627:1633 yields 243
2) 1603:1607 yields 228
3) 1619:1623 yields 242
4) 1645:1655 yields 318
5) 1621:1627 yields 236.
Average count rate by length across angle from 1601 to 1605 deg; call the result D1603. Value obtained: 220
